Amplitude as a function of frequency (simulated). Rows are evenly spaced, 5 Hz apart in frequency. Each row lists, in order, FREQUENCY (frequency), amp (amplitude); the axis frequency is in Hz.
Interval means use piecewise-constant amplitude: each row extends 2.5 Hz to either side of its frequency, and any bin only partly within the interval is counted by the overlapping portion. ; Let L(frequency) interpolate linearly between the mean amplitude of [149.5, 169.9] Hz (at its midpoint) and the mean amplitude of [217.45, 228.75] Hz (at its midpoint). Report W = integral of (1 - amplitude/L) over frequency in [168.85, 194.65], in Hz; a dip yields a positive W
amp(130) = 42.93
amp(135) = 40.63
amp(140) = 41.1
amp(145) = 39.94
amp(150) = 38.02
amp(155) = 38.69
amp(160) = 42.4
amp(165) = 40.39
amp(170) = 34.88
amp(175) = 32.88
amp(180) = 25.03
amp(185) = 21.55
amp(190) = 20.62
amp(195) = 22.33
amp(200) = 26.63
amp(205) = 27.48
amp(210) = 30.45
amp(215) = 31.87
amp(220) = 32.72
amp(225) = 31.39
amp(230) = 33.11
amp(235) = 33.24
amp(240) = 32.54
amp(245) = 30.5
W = 7.6 Hz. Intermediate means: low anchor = 39.5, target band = 26.2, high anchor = 32.2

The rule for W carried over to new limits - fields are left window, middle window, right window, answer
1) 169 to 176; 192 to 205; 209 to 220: 3.0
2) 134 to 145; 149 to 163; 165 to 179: -1.0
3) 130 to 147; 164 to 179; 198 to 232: 0.8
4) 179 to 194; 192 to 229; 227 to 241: -1.8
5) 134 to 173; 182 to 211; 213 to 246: 8.8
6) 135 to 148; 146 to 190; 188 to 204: -1.4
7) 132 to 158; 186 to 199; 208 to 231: 4.7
